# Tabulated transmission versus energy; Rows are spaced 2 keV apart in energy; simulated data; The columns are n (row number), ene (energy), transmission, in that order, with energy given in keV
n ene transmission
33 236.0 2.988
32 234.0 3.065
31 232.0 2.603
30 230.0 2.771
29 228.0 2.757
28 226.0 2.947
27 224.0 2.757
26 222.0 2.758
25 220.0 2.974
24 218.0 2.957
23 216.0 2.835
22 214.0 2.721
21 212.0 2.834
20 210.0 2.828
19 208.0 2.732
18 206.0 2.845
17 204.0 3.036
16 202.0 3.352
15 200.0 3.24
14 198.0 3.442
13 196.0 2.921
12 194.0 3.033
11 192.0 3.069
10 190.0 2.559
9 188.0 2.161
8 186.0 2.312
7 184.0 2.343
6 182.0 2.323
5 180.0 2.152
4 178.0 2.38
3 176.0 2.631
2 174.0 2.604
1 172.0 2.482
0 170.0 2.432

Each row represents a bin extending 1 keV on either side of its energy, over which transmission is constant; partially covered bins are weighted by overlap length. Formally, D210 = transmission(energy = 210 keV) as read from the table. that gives 2.828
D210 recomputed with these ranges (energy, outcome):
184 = 2.343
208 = 2.732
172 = 2.482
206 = 2.845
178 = 2.38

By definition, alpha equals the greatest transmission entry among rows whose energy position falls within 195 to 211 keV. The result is 3.442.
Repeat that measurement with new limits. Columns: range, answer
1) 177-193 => 3.069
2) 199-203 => 3.352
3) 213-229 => 2.974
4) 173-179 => 2.631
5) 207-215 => 2.834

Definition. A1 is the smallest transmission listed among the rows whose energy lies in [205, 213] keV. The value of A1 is 2.732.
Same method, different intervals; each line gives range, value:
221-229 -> 2.757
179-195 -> 2.152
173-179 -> 2.38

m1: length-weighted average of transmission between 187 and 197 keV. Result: 2.75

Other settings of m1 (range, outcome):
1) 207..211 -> 2.78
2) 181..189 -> 2.28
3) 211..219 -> 2.84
